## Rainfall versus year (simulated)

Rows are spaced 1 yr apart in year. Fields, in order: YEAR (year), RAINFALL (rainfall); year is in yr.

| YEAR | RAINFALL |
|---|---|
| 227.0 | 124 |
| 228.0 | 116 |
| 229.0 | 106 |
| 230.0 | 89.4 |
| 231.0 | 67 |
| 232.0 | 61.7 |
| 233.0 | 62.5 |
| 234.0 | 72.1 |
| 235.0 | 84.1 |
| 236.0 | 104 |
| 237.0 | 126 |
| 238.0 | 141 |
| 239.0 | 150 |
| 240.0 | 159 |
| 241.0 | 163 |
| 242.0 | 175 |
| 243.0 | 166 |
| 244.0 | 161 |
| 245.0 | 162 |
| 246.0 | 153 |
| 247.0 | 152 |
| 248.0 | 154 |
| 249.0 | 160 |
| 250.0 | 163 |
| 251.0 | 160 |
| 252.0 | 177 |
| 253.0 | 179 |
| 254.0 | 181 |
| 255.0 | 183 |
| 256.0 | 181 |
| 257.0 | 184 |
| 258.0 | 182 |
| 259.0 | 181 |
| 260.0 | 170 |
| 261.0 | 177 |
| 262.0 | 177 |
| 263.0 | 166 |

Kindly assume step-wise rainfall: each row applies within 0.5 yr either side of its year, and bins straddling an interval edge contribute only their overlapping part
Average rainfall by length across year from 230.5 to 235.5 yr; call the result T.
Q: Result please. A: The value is 69.5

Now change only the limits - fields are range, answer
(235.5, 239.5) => 130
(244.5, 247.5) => 156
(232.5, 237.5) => 89.7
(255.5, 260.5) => 180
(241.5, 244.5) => 167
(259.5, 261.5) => 174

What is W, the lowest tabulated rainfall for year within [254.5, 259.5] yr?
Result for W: 181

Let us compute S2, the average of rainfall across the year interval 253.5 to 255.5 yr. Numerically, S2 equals 182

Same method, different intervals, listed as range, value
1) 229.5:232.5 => 72.7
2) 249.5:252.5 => 167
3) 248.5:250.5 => 162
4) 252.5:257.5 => 182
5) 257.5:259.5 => 182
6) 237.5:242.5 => 158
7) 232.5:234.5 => 67.3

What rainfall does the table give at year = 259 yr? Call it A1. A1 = 181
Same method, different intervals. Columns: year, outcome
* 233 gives 62.5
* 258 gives 182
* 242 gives 175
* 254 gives 181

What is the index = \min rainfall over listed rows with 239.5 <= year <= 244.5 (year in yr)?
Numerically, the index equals 159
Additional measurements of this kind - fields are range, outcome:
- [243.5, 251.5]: 152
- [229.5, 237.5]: 61.7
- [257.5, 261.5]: 170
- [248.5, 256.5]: 160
